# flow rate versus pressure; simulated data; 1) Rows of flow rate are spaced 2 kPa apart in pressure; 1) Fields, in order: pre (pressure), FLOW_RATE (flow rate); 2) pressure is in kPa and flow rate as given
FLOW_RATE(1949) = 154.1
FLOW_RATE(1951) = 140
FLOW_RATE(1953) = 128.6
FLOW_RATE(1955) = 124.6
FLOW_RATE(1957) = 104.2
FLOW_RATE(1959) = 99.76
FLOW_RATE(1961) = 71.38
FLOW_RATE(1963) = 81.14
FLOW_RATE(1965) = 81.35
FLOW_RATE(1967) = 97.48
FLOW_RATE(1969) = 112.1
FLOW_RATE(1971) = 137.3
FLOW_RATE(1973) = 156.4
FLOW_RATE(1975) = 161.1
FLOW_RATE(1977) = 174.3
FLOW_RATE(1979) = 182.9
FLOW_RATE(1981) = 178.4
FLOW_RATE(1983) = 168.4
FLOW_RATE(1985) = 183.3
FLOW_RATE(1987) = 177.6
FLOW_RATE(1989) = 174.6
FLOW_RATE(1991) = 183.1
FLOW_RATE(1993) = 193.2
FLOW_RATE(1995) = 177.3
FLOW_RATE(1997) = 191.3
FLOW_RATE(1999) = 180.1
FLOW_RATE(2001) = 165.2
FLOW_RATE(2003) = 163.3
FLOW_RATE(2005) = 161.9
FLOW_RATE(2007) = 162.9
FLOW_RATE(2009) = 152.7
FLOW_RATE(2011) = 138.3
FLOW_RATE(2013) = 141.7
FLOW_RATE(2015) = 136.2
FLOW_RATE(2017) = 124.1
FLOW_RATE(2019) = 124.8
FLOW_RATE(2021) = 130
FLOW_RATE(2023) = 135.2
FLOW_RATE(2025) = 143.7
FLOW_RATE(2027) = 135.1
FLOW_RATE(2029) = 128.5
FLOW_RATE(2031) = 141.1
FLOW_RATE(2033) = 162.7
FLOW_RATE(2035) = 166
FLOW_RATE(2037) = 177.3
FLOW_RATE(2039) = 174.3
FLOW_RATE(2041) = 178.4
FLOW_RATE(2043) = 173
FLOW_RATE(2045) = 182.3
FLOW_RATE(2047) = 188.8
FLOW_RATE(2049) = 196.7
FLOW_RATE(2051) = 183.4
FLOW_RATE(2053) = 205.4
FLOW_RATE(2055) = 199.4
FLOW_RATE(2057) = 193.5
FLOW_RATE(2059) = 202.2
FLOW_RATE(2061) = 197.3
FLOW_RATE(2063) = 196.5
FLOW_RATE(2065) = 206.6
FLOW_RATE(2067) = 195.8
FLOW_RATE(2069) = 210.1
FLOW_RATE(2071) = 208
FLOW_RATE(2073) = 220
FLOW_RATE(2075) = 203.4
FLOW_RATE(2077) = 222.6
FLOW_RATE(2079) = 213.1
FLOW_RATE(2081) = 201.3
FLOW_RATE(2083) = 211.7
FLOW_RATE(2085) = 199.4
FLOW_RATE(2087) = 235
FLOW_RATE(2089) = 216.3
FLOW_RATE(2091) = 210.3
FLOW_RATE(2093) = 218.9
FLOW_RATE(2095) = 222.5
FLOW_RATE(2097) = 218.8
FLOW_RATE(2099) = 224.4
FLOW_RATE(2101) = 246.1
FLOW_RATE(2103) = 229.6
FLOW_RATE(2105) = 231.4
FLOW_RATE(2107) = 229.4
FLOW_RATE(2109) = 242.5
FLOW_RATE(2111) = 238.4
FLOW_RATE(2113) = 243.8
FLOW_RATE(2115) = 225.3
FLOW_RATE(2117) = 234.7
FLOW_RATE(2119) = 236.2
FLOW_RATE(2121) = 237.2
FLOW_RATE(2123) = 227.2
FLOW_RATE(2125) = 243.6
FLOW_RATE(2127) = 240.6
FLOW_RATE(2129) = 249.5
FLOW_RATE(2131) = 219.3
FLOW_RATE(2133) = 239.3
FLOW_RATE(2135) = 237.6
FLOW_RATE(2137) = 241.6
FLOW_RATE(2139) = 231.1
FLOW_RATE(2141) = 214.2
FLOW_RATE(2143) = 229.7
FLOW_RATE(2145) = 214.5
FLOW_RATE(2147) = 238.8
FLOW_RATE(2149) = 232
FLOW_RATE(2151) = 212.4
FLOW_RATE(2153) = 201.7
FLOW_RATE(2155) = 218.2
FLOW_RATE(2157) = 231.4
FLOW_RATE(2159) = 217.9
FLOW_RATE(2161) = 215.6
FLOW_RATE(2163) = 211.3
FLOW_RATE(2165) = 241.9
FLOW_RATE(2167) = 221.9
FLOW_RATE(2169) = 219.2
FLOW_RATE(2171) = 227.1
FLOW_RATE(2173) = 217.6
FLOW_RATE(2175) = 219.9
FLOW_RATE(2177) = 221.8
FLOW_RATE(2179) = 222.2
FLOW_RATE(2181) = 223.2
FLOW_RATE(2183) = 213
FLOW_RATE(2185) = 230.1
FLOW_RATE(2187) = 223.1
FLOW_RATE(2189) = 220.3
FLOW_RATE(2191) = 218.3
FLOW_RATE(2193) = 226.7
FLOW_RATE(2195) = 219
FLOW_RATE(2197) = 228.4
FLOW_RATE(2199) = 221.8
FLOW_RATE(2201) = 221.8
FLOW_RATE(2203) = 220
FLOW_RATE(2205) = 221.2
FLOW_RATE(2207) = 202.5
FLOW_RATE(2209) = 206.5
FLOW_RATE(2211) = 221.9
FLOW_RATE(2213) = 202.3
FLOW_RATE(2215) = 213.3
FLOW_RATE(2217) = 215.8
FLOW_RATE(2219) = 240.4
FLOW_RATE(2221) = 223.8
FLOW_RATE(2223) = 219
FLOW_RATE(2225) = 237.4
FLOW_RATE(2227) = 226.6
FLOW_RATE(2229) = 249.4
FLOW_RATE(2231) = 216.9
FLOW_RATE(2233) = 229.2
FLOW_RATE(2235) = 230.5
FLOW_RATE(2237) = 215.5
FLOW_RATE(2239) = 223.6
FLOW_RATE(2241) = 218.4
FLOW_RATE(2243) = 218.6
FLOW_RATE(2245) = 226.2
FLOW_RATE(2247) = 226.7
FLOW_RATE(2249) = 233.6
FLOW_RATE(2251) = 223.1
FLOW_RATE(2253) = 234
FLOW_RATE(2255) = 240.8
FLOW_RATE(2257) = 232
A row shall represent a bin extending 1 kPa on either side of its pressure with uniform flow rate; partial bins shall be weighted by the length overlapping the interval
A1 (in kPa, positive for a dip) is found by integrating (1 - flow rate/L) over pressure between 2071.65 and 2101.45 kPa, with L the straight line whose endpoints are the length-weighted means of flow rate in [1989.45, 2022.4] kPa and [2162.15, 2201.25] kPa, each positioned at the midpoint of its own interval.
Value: -4.7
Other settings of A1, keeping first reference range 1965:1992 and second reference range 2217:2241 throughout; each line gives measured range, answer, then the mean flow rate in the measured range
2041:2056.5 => -1.0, 189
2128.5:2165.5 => -3.8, 226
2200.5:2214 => 0.5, 213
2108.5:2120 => -2.4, 237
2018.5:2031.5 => 2.8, 134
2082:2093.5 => -1.7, 215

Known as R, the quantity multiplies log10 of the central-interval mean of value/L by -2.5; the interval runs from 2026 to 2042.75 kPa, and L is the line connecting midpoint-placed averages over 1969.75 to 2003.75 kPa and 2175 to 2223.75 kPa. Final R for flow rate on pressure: 0.16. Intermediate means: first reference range 173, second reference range 220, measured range 159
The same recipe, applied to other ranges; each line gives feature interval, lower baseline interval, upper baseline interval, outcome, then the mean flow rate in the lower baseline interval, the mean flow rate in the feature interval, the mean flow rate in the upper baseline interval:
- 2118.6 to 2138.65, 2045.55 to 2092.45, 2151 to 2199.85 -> -0.111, 205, 237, 221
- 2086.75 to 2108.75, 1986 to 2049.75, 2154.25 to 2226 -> -0.194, 161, 226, 221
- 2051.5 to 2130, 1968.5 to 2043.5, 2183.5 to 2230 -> -0.182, 159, 220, 222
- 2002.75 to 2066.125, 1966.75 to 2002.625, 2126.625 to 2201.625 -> 0.113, 168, 166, 224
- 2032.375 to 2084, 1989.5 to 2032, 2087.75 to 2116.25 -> -0.016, 153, 195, 229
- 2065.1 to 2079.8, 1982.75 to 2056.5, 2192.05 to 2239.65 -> -0.165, 165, 210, 222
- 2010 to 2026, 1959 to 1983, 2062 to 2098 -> 0.227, 131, 134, 212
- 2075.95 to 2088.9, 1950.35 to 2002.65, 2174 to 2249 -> -0.181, 147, 214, 222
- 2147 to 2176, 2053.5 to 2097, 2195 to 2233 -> -0.021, 209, 221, 222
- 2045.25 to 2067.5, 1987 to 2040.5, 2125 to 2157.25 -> -0.089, 157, 196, 229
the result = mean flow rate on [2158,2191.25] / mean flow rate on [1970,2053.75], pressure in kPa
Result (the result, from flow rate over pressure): 1.35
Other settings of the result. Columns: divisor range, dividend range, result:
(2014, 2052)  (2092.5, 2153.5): 1.47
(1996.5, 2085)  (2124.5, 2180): 1.29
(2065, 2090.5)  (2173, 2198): 1.05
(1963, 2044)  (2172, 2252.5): 1.44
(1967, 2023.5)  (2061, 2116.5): 1.38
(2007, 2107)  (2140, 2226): 1.18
